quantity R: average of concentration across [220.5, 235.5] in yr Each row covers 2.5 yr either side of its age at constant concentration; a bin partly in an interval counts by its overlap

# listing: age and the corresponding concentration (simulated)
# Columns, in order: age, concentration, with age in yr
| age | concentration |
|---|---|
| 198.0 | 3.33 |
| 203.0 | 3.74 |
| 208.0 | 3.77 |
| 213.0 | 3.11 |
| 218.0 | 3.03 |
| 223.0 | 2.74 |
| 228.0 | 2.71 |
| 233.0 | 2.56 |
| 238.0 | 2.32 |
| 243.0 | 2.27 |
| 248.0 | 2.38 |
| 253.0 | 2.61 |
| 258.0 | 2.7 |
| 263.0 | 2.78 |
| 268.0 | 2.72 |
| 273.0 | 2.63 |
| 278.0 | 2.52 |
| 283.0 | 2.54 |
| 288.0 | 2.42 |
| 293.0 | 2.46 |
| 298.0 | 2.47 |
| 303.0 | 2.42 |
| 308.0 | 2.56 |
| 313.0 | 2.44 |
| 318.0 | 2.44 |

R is 2.67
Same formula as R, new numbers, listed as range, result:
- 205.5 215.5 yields 3.44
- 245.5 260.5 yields 2.56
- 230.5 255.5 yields 2.43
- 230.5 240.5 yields 2.44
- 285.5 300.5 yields 2.45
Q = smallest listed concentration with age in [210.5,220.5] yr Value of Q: 3.03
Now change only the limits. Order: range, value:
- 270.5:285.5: 2.52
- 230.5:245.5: 2.27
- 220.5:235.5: 2.56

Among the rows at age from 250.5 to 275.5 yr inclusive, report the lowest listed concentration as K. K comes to 2.61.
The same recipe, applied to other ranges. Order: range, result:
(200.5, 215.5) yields 3.11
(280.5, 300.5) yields 2.42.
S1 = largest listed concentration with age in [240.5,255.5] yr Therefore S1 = 2.61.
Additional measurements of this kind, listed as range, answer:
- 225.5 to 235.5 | 2.71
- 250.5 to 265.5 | 2.78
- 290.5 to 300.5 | 2.47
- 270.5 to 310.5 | 2.63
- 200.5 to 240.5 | 3.77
